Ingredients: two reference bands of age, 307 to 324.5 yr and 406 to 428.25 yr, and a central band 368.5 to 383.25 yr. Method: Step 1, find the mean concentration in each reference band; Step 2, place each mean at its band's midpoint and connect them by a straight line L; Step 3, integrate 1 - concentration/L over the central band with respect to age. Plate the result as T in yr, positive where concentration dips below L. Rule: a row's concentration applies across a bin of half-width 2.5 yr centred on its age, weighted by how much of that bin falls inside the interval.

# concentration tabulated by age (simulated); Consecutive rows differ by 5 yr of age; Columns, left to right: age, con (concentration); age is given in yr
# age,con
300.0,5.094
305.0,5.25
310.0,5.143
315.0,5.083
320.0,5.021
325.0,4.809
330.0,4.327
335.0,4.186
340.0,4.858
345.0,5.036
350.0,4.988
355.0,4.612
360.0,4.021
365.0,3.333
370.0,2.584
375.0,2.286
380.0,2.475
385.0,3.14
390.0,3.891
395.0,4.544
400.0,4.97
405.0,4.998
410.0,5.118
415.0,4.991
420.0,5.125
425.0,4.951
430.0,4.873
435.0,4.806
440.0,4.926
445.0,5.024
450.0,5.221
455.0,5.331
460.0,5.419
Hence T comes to 7.5 yr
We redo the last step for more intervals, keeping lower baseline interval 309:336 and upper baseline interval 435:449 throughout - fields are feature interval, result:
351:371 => 4.2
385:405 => 2.1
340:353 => -0.4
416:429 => -0.2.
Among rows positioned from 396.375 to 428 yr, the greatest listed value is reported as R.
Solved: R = 5.125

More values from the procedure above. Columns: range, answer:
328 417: 5.118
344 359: 5.036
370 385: 3.14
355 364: 4.612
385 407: 4.998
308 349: 5.143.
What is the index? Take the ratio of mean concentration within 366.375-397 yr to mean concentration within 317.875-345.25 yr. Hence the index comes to 0.67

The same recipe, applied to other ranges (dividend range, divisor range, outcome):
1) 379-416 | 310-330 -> 0.88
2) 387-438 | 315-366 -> 1.05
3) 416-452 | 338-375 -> 1.23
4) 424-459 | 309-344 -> 1.06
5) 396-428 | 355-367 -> 1.29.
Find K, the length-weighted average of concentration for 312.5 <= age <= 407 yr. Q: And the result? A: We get 4.16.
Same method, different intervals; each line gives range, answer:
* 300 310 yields 5.18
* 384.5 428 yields 4.71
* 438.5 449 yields 5.01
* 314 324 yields 5.01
